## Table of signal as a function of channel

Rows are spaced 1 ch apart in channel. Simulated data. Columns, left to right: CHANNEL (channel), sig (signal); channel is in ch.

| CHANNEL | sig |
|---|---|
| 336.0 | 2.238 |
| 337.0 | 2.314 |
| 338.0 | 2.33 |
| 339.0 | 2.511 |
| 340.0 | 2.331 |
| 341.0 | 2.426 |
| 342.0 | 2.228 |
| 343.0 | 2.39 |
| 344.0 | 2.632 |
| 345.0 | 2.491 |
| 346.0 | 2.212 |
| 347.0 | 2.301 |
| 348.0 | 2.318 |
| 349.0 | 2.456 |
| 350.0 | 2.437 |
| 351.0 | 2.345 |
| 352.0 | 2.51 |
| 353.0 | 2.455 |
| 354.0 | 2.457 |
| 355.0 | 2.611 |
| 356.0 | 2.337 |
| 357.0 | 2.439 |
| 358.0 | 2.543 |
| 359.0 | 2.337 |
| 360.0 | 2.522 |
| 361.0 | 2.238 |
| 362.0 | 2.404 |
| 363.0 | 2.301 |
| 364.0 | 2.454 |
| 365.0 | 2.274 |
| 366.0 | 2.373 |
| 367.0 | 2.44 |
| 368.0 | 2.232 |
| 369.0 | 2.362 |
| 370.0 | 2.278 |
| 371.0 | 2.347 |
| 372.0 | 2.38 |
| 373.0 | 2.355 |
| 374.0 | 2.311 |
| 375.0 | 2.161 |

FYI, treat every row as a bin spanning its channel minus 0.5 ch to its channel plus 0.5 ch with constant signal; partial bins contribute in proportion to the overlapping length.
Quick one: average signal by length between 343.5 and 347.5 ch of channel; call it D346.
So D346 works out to 2.41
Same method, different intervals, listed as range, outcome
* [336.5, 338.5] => 2.32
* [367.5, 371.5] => 2.3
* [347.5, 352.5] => 2.41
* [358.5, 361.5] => 2.37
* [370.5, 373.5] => 2.36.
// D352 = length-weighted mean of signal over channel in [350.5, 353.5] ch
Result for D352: 2.44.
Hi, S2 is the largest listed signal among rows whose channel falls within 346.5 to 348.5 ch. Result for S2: 2.318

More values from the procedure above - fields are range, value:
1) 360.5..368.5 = 2.454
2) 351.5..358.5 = 2.611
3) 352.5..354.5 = 2.457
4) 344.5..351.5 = 2.491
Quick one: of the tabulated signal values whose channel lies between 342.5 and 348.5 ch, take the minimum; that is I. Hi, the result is 2.212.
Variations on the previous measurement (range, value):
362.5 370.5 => 2.232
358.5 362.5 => 2.238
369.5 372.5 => 2.278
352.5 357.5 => 2.337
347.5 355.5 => 2.318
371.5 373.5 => 2.355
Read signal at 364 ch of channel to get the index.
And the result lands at 2.454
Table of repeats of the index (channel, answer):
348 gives 2.318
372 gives 2.38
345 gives 2.491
